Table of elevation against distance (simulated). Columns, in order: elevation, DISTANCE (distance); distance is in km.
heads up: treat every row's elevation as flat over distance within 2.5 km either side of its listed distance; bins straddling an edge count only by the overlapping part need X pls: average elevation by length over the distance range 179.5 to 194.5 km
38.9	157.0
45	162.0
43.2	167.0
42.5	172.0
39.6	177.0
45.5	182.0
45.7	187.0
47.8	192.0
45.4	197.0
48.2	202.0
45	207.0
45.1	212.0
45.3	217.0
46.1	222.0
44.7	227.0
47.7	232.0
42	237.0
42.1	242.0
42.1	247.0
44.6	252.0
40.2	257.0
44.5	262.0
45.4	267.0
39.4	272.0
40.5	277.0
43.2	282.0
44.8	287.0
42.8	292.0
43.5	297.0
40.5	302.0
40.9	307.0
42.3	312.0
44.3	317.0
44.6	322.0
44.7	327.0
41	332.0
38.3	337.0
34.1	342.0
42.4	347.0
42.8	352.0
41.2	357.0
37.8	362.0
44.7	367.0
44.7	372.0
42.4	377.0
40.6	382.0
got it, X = 46.3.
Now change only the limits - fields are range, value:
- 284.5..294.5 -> 43.8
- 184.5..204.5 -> 46.8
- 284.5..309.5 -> 42.5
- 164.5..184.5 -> 42.7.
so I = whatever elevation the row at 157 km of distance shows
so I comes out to 38.9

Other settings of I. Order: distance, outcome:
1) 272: 39.4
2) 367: 44.7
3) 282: 43.2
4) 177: 39.6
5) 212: 45.1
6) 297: 43.5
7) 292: 42.8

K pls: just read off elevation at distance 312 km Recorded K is 42.3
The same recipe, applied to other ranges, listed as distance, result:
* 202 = 48.2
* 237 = 42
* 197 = 45.4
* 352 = 42.8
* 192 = 47.8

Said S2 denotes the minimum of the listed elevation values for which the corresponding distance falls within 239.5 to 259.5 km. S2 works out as 40.2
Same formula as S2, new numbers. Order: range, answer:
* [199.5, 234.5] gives 44.7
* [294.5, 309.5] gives 40.5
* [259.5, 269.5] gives 44.5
